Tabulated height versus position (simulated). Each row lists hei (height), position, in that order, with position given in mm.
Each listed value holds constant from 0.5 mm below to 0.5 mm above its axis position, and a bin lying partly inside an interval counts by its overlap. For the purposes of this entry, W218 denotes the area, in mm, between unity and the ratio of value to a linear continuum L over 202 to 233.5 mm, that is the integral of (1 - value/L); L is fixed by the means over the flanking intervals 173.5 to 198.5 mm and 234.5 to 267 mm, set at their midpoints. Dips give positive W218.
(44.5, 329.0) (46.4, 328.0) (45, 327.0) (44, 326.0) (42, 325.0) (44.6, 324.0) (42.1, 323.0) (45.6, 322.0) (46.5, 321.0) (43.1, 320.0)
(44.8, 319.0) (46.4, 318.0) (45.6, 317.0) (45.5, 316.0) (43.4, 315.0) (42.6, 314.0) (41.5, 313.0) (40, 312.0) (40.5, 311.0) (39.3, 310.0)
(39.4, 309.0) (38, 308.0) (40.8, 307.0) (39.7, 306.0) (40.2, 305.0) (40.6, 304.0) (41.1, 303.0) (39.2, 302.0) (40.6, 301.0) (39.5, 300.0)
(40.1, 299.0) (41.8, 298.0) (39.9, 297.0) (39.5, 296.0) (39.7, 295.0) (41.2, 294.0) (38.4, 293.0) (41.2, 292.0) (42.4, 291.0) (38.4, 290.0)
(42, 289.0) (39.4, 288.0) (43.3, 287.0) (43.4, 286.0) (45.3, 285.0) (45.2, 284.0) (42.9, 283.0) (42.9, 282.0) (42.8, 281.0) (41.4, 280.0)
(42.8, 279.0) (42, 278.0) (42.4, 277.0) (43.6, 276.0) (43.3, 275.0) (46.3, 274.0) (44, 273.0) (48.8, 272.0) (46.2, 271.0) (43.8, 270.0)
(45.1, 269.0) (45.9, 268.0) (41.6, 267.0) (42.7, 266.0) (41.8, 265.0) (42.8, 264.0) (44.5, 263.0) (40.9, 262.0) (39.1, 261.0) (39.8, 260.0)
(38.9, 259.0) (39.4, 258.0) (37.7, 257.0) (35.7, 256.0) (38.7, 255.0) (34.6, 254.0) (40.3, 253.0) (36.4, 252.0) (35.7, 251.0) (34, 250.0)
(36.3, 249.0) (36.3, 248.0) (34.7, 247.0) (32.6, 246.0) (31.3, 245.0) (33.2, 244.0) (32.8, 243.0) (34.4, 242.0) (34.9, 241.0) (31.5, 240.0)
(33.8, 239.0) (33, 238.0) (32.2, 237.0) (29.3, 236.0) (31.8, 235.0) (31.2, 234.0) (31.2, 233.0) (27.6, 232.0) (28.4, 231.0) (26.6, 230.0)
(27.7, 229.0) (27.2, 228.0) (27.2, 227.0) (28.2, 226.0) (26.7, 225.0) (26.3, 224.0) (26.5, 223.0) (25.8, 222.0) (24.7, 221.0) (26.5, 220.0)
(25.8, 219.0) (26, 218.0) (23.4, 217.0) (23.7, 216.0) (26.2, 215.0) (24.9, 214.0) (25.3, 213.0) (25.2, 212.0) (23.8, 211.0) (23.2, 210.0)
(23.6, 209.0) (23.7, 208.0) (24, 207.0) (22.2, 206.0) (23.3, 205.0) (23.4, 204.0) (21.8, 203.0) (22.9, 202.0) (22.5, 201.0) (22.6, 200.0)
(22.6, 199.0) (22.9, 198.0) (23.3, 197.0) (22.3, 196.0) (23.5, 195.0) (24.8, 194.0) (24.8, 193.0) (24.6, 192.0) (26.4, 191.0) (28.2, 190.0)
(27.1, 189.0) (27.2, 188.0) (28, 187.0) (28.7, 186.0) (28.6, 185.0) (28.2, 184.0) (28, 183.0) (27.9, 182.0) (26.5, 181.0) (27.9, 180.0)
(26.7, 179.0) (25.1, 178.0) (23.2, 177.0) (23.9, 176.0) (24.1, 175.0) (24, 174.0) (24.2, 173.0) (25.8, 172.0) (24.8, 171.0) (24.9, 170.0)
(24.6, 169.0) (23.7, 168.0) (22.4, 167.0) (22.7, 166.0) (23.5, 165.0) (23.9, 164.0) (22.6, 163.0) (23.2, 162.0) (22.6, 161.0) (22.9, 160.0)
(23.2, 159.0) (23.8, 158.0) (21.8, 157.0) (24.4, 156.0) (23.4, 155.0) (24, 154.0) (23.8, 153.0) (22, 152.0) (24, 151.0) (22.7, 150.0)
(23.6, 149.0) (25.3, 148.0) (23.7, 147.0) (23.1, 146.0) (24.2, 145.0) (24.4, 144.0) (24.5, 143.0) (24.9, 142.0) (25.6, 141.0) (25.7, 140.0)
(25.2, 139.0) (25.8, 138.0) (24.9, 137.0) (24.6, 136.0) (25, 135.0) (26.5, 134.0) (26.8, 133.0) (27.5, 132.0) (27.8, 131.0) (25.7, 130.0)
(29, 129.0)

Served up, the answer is 5.7 mm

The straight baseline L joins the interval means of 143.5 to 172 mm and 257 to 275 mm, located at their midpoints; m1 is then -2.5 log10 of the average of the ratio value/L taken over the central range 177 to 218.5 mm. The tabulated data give 0.22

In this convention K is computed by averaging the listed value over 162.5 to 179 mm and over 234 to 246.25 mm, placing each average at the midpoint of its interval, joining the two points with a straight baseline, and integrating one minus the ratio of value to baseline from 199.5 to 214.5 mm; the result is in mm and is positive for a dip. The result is 2.6 mm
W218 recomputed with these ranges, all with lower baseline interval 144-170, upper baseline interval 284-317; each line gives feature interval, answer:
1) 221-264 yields 1.1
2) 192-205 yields 2.4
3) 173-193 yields 0.1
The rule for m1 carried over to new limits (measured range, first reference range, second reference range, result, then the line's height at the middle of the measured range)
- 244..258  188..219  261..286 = 0.05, 37.4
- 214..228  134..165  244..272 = 0.30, 34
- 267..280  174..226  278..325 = -0.19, 37.2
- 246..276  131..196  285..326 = -0.11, 36.4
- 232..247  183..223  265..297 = 0.03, 33.2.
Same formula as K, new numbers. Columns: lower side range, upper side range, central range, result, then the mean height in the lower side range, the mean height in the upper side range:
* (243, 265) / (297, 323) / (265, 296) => -2.7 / 37.3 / 41.8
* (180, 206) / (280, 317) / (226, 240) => 0.7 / 25.2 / 41.2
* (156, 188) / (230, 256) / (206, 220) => 2.5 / 24.9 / 33.4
